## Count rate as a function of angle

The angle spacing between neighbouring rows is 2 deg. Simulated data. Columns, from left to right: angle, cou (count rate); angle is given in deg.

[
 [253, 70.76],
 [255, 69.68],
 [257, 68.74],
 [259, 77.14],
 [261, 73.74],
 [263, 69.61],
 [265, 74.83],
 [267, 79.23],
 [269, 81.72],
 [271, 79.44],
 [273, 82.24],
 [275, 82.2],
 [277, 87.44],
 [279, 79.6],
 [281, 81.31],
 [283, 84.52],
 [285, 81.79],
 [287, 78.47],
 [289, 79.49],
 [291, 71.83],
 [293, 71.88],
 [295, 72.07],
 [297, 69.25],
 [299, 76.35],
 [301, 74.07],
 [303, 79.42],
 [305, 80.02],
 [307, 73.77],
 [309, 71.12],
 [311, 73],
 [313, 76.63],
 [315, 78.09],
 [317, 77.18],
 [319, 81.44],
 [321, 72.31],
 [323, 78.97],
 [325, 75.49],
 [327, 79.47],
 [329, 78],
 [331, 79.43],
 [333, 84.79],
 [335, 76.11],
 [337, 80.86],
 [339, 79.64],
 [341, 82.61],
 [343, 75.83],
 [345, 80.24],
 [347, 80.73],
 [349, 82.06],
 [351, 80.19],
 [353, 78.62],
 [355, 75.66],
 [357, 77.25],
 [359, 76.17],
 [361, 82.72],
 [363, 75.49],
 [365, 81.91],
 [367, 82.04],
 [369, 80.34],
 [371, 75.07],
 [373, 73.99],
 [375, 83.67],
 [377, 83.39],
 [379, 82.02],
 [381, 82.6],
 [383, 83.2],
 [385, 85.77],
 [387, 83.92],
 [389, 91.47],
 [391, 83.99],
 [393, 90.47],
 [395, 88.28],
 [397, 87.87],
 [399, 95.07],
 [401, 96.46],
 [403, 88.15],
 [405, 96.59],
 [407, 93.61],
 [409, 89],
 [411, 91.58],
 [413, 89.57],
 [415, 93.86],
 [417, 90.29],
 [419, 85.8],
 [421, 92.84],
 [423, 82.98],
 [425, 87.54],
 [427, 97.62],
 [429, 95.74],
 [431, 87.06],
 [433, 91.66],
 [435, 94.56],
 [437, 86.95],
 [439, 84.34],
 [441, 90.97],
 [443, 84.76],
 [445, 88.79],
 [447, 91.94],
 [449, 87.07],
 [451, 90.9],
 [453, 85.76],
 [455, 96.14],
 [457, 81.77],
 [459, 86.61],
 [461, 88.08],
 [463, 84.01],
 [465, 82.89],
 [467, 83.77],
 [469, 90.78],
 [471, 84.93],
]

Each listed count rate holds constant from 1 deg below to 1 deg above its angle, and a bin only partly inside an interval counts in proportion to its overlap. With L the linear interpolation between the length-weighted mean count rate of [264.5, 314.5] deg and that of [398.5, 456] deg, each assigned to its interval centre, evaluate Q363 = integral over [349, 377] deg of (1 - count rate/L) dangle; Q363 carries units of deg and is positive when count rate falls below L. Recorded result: 1.8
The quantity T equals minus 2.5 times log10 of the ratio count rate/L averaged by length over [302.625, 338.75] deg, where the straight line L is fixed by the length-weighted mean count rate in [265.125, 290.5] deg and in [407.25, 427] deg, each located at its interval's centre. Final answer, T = 0.08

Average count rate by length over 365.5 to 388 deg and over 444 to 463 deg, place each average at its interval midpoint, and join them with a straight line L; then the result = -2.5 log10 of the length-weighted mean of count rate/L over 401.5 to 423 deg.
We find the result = -0.077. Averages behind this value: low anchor 81.5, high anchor 88.3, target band 90.9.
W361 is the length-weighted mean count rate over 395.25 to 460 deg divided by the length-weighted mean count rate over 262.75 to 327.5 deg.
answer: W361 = 1.16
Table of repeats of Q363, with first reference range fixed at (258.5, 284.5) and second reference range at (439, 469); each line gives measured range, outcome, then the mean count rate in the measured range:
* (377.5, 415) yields -1.76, 88.9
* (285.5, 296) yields 0.69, 75.1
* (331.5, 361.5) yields 1.18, 79.5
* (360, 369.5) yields 0.35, 80.5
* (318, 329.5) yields 0.59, 77.6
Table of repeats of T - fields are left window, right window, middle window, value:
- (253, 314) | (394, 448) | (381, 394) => 0.01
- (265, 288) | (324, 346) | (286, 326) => 0.07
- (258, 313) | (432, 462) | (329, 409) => 0.00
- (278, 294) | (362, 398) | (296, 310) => 0.06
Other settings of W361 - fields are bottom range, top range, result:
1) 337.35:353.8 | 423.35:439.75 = 1.13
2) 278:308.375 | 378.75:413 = 1.16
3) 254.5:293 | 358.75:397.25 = 1.06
